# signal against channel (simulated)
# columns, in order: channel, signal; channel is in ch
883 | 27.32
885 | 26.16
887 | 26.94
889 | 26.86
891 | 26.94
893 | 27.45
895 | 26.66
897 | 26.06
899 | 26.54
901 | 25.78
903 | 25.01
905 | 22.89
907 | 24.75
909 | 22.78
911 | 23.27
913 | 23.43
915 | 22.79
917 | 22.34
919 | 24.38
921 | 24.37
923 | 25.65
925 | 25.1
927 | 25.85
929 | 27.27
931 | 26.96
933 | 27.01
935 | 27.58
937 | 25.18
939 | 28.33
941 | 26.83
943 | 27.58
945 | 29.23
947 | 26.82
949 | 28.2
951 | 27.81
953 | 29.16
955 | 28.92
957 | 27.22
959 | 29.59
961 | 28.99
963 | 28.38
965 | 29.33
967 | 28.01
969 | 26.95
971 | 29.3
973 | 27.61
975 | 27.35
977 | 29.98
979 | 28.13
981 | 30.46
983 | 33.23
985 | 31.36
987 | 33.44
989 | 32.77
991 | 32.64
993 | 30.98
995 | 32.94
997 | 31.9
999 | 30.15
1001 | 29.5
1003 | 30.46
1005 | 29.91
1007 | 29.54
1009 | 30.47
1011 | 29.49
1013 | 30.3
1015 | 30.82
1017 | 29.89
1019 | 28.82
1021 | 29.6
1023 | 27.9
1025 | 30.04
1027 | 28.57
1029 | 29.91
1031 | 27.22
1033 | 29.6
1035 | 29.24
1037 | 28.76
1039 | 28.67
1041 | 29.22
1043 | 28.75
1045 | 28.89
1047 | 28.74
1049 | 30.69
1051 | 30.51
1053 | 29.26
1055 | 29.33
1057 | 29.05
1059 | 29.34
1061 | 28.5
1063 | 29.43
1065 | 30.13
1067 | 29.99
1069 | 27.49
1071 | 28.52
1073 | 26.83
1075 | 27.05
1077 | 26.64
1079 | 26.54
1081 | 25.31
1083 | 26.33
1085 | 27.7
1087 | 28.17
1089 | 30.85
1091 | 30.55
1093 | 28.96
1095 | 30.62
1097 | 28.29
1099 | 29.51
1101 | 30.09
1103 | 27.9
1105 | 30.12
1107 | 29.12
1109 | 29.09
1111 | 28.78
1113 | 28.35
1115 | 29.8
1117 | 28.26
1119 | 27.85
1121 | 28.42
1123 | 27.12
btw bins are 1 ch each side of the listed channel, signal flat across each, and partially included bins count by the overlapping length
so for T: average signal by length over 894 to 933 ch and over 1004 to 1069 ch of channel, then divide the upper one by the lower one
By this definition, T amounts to 1.2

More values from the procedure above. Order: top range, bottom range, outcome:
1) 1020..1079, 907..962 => 1.09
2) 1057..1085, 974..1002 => 0.90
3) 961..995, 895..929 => 1.22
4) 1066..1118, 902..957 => 1.10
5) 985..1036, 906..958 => 1.16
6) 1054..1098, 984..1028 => 0.93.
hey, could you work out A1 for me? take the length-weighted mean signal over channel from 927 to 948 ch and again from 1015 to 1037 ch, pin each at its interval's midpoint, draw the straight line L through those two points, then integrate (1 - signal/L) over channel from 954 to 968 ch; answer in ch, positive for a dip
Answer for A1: -0.5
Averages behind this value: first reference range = 27.2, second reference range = 29.1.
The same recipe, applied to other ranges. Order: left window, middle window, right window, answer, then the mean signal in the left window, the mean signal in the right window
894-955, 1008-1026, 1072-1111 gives -1.6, 25.9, 28.4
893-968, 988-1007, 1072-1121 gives -2.8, 26.4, 28.4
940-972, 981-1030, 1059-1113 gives -3.8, 28.3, 28.6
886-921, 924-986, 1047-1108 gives -4.9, 25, 28.8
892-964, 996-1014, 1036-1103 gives -1.7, 26.3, 28.7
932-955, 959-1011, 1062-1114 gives -4.1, 27.7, 28.6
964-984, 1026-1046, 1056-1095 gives -0.2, 29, 28.3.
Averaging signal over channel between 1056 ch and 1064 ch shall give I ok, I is 29.1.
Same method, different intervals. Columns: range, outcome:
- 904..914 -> 23.4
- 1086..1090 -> 29.5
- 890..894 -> 27.2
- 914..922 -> 23.5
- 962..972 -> 28.4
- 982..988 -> 32.7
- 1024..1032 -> 28.9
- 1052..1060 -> 29.2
